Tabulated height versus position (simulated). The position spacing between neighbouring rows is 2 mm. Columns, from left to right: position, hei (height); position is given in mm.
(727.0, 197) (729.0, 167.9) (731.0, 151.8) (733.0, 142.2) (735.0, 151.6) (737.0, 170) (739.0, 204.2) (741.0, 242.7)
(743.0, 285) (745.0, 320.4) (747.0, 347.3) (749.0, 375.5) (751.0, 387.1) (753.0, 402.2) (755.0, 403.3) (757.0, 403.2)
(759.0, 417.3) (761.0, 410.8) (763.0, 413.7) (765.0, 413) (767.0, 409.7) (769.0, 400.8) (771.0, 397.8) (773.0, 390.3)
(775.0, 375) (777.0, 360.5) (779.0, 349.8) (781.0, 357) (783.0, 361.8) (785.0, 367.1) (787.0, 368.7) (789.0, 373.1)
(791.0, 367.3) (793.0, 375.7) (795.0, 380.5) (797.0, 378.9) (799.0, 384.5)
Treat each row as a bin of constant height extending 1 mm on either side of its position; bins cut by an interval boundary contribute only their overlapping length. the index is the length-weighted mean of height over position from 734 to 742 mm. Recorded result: 192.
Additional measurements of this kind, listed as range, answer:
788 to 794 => 372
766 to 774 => 400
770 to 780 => 375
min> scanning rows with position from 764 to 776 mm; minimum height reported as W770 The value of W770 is 375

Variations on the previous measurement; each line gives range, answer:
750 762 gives 387.1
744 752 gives 320.4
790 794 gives 367.3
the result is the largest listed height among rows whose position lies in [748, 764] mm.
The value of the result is 417.3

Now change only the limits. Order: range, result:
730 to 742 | 242.7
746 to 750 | 375.5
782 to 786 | 367.1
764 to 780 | 413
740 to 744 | 285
